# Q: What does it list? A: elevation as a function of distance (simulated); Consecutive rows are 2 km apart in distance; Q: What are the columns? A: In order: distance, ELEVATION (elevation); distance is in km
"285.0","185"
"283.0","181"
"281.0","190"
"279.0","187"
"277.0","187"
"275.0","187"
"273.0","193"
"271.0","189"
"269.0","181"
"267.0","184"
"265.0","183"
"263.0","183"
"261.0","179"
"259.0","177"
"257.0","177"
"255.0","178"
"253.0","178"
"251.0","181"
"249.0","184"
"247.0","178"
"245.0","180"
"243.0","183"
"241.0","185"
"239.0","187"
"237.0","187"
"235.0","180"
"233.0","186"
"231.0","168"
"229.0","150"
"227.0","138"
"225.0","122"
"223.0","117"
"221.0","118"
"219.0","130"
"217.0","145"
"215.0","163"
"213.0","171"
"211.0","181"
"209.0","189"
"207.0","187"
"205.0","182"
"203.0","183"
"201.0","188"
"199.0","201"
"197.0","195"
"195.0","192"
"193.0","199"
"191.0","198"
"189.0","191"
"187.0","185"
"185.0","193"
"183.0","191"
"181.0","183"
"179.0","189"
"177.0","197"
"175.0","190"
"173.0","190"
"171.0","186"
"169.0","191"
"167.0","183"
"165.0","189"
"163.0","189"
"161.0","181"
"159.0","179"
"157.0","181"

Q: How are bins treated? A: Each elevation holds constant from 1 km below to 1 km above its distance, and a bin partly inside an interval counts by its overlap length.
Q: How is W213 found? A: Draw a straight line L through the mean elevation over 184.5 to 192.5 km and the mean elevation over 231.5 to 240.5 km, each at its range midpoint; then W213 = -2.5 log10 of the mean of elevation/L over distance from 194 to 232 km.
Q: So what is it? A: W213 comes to 0.148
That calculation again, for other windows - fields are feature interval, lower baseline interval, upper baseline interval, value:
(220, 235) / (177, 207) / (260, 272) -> 0.28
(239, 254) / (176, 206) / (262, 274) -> 0.03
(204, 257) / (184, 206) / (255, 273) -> 0.12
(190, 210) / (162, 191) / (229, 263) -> -0.03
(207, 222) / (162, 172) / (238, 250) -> 0.16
